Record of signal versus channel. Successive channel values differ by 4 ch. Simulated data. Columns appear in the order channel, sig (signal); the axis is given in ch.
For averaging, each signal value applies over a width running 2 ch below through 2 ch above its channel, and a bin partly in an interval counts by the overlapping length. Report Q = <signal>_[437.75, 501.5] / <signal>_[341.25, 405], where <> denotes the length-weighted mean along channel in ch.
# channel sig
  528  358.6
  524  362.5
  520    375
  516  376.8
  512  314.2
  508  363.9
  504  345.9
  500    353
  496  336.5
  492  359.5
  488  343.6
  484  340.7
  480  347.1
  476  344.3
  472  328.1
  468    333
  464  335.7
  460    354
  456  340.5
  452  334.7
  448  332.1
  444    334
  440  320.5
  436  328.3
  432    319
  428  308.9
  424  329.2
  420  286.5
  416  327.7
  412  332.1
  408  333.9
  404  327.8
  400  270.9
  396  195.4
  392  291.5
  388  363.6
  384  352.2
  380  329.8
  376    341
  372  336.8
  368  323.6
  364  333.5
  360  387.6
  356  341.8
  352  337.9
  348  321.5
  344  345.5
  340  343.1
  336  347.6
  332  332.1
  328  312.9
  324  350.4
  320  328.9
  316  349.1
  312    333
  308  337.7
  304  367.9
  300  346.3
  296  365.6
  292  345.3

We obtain 1.0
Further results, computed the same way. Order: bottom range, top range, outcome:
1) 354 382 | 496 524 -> 1.04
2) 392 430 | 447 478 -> 1.12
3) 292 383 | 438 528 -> 1.01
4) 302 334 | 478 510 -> 1.03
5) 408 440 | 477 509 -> 1.09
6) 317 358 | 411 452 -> 0.96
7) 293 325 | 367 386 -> 0.97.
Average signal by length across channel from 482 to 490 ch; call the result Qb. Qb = 342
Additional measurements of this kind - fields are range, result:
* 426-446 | 322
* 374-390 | 347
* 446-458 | 336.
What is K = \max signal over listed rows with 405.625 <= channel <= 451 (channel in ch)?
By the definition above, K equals 334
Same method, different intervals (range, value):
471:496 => 359.5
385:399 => 363.6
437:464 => 354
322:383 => 387.6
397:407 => 327.8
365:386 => 352.2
